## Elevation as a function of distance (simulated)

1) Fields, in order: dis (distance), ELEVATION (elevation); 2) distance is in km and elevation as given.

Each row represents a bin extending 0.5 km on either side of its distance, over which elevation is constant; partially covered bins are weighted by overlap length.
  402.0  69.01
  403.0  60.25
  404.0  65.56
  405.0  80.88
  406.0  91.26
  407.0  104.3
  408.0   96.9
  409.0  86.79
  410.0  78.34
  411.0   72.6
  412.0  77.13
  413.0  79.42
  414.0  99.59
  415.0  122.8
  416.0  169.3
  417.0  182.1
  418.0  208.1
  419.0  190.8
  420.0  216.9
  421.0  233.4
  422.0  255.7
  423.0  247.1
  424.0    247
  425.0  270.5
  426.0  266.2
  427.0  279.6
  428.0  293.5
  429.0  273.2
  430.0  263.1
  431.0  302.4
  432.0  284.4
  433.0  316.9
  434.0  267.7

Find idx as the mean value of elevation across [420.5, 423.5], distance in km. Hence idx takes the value 245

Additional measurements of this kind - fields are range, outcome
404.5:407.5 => 92.1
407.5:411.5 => 83.7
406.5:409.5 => 96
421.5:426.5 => 257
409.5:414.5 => 81.4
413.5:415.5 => 111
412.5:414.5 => 89.5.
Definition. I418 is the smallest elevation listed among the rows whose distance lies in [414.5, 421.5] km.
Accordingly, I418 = 122.8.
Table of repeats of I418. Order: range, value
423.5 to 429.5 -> 247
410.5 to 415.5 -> 72.6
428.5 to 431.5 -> 263.1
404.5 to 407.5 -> 80.88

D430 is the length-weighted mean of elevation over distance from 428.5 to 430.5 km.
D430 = 268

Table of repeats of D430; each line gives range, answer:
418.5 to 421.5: 214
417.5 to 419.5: 199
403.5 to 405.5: 73.2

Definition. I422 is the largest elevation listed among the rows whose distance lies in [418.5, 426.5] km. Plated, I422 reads 270.5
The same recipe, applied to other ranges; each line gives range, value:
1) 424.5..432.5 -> 302.4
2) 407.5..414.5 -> 99.59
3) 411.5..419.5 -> 208.1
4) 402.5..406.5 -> 91.26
